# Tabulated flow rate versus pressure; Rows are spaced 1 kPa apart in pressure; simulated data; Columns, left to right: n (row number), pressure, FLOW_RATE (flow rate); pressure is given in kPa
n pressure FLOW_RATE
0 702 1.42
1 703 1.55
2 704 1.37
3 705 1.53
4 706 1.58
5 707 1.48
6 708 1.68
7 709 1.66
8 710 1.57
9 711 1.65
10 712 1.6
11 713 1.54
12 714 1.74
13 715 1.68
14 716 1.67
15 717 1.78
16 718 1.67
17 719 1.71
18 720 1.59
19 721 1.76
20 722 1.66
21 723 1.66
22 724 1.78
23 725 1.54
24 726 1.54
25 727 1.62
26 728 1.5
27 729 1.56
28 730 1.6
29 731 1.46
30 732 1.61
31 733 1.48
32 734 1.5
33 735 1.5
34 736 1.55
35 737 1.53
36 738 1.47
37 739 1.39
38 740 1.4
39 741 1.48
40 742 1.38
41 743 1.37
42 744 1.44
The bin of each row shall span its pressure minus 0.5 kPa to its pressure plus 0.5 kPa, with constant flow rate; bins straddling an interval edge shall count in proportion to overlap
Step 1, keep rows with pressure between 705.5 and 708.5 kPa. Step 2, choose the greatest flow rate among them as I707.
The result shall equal 1.68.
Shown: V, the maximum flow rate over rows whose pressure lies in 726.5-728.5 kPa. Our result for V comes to 1.62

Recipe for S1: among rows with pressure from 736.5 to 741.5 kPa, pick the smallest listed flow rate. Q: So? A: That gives 1.39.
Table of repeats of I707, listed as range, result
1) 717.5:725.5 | 1.78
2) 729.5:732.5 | 1.61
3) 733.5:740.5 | 1.55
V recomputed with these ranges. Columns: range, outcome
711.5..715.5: 1.74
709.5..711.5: 1.65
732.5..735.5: 1.5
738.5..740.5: 1.4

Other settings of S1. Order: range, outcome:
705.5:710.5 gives 1.48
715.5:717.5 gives 1.67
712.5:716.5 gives 1.54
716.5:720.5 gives 1.59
